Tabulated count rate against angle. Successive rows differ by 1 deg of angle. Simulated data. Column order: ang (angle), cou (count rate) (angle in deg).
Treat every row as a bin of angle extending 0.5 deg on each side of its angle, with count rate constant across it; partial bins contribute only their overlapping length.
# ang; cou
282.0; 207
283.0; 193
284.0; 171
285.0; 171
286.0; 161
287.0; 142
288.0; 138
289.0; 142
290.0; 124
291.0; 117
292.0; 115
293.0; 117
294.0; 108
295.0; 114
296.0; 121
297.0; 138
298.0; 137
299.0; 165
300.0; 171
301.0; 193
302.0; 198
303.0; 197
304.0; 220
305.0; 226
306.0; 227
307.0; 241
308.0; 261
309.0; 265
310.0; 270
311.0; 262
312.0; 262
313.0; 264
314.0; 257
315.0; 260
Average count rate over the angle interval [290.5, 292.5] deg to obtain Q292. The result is 116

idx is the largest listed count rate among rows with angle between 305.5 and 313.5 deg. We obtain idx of 270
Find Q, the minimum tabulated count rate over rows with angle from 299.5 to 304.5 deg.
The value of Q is 171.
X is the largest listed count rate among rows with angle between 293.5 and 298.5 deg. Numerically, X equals 138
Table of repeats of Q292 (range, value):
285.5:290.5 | 141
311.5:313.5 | 263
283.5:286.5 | 168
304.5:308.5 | 239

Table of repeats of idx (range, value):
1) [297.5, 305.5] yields 226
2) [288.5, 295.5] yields 142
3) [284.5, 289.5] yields 171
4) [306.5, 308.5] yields 261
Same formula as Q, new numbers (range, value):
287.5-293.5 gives 115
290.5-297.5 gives 108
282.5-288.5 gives 138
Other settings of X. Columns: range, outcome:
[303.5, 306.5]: 227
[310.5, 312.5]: 262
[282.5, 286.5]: 193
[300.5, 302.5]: 198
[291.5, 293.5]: 117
